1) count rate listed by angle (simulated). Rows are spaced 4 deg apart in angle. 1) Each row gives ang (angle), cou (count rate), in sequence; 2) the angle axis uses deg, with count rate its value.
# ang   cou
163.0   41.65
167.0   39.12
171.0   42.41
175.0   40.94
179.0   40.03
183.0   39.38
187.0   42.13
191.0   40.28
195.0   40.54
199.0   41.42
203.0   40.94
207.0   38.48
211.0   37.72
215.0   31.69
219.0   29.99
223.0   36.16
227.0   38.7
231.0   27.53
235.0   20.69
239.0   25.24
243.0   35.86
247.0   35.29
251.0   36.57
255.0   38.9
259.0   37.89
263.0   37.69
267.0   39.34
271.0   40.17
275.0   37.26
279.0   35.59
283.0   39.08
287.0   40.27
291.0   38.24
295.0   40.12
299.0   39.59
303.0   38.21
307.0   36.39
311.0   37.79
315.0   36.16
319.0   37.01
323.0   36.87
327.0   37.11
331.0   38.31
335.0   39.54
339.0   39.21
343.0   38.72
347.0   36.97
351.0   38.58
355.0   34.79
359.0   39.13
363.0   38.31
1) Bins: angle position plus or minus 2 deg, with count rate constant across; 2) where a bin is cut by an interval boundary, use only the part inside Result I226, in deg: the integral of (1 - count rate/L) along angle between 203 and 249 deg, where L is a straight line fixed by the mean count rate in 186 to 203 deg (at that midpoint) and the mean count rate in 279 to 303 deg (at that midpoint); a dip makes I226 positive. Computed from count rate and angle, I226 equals 8.6 deg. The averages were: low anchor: 41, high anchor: 39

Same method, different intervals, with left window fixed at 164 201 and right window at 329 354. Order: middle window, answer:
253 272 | 0.4 deg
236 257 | 3.2 deg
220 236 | 3.5 deg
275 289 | 0.4 deg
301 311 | 0.4 deg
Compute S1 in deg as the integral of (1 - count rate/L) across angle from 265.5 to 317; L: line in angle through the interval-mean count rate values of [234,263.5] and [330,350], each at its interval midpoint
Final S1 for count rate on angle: -3.4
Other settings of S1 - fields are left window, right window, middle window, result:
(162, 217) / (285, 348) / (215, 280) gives 7.6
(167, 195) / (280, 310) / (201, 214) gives 0.6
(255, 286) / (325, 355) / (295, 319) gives 0.3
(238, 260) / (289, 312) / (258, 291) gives -1.4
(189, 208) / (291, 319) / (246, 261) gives 0.7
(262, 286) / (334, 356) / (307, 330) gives 0.7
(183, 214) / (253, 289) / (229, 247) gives 5.0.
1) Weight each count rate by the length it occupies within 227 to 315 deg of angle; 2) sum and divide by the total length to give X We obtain 36.1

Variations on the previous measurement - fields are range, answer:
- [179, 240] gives 35.7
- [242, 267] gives 37.3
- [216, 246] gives 30.8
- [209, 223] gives 33.6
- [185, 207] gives 40.8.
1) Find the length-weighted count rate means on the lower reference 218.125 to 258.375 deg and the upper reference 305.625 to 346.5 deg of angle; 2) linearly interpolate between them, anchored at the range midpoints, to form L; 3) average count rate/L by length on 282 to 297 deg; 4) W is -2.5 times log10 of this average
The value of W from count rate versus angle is -0.11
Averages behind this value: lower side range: 32.7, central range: 39.5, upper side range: 37.7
